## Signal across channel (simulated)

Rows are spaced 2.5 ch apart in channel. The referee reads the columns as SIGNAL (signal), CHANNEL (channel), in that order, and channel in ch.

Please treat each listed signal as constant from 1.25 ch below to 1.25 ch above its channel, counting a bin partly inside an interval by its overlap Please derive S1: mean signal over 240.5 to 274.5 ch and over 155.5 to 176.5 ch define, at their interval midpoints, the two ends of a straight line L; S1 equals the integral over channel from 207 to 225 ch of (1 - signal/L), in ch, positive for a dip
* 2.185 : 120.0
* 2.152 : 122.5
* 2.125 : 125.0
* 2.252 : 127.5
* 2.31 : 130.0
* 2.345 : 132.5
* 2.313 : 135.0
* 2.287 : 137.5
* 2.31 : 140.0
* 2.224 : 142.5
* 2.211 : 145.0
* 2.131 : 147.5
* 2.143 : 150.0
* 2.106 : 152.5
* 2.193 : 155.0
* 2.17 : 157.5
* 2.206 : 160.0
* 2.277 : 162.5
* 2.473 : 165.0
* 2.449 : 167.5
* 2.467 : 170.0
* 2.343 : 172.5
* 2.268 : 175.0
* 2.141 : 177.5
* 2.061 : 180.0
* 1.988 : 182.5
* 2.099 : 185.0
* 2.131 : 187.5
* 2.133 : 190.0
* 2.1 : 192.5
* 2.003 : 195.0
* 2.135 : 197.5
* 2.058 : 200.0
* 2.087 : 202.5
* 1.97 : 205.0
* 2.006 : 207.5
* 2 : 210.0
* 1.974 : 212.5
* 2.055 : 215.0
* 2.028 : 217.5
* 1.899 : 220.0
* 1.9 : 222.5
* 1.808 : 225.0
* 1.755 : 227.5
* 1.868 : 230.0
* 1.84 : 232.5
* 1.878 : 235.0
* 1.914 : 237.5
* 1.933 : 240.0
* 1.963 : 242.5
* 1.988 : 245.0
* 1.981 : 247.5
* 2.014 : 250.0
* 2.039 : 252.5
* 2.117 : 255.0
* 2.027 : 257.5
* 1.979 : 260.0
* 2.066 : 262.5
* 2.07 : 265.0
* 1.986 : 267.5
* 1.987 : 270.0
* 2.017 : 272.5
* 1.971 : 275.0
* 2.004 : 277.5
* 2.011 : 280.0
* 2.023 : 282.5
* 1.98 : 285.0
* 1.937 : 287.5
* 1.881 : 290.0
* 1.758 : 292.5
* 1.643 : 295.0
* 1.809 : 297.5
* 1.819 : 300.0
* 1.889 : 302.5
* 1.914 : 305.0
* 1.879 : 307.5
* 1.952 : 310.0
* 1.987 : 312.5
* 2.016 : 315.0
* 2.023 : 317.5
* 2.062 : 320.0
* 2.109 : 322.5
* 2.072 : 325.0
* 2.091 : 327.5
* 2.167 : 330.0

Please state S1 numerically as 1.6 ch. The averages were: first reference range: 2.32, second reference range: 2.02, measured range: 1.97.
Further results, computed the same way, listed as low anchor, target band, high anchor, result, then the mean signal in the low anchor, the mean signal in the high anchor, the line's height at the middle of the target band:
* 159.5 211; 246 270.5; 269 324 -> -0.14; 2.16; 1.94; 2.02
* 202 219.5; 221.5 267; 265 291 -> 1.00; 2.01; 1.98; 2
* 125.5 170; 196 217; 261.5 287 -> 1.07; 2.26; 2.01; 2.14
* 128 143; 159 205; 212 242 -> -1.84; 2.3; 1.9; 2.1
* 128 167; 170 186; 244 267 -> 0.10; 2.25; 2.03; 2.19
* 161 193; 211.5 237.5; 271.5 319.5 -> 2.54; 2.23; 1.92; 2.11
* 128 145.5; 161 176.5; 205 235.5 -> -1.63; 2.29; 1.92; 2.15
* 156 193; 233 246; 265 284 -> 0.95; 2.22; 2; 2.08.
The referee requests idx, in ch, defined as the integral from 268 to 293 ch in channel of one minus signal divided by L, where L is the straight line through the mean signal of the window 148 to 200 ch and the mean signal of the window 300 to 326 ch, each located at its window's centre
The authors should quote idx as 0.8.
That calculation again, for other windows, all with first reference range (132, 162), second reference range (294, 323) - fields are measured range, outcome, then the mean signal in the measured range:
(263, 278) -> -0.1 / 2.01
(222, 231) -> 1.1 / 1.83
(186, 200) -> 0.2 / 2.1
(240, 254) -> 0.3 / 1.99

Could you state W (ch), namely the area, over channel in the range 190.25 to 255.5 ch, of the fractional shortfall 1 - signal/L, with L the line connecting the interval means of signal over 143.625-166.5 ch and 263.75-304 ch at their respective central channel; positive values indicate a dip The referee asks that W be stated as 2.8 ch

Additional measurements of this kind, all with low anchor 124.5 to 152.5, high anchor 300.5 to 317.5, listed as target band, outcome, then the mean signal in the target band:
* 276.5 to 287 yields -0.1 ch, 2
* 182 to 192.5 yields 0.3 ch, 2.1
